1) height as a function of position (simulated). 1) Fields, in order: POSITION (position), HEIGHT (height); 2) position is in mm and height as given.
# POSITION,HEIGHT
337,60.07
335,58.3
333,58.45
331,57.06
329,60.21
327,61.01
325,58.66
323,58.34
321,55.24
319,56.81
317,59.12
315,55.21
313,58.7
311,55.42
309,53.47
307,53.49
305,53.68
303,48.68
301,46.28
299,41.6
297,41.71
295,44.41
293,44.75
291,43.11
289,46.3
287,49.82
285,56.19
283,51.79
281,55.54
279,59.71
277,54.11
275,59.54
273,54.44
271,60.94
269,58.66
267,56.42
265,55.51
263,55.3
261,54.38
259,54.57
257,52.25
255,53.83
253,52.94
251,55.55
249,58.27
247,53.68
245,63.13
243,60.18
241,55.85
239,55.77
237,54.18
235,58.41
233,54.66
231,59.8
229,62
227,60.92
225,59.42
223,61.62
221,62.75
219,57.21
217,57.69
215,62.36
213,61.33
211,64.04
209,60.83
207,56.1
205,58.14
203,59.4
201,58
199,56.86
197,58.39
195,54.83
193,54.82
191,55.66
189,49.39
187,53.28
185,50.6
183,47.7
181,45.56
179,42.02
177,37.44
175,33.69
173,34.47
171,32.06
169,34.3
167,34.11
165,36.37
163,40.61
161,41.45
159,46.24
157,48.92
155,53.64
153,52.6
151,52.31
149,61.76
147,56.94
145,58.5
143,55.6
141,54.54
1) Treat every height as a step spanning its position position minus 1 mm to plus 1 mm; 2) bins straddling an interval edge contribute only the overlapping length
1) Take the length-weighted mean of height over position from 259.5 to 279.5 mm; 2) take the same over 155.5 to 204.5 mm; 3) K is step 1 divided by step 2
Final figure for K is 1.23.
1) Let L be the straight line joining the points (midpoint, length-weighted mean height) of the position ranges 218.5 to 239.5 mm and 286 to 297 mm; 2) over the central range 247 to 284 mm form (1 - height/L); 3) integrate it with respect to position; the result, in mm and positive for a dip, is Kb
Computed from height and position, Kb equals -3.5 mm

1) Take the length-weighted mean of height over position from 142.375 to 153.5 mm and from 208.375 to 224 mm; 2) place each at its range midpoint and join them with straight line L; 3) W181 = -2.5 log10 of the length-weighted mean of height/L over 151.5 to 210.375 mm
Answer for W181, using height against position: 0.22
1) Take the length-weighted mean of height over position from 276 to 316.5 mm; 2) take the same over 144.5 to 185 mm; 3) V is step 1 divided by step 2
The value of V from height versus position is 1.14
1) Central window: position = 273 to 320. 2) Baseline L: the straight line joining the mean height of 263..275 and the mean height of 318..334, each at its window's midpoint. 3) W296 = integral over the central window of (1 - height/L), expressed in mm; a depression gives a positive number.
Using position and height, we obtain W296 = 4.84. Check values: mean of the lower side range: 57.2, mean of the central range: 51.8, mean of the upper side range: 58.2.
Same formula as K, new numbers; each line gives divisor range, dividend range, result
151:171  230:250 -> 1.33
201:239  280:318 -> 0.85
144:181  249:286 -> 1.26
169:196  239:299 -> 1.19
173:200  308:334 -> 1.18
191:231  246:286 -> 0.94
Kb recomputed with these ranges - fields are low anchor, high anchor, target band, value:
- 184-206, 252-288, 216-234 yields -1.4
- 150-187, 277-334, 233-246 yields -2.6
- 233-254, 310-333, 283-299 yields 3.0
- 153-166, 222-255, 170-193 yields 2.1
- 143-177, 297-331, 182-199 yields -2.3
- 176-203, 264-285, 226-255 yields -1.5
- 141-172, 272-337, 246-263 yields -1.0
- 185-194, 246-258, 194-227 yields -3.6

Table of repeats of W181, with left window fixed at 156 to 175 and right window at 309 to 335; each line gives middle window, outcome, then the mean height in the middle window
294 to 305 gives 0.208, 45.4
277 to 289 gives -0.020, 53.9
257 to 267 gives -0.093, 54.8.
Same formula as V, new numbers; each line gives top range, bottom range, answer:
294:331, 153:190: 1.26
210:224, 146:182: 1.40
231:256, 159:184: 1.46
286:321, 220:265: 0.88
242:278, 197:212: 0.95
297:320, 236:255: 0.93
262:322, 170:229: 0.99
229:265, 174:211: 1.08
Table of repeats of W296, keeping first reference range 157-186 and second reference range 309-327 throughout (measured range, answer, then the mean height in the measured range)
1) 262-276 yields -1.6 mm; 57.3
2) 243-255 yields -1.9 mm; 56.8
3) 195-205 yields -3.3 mm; 57.8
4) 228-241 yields -2.7 mm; 57.3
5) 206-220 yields -4.7 mm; 59.9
